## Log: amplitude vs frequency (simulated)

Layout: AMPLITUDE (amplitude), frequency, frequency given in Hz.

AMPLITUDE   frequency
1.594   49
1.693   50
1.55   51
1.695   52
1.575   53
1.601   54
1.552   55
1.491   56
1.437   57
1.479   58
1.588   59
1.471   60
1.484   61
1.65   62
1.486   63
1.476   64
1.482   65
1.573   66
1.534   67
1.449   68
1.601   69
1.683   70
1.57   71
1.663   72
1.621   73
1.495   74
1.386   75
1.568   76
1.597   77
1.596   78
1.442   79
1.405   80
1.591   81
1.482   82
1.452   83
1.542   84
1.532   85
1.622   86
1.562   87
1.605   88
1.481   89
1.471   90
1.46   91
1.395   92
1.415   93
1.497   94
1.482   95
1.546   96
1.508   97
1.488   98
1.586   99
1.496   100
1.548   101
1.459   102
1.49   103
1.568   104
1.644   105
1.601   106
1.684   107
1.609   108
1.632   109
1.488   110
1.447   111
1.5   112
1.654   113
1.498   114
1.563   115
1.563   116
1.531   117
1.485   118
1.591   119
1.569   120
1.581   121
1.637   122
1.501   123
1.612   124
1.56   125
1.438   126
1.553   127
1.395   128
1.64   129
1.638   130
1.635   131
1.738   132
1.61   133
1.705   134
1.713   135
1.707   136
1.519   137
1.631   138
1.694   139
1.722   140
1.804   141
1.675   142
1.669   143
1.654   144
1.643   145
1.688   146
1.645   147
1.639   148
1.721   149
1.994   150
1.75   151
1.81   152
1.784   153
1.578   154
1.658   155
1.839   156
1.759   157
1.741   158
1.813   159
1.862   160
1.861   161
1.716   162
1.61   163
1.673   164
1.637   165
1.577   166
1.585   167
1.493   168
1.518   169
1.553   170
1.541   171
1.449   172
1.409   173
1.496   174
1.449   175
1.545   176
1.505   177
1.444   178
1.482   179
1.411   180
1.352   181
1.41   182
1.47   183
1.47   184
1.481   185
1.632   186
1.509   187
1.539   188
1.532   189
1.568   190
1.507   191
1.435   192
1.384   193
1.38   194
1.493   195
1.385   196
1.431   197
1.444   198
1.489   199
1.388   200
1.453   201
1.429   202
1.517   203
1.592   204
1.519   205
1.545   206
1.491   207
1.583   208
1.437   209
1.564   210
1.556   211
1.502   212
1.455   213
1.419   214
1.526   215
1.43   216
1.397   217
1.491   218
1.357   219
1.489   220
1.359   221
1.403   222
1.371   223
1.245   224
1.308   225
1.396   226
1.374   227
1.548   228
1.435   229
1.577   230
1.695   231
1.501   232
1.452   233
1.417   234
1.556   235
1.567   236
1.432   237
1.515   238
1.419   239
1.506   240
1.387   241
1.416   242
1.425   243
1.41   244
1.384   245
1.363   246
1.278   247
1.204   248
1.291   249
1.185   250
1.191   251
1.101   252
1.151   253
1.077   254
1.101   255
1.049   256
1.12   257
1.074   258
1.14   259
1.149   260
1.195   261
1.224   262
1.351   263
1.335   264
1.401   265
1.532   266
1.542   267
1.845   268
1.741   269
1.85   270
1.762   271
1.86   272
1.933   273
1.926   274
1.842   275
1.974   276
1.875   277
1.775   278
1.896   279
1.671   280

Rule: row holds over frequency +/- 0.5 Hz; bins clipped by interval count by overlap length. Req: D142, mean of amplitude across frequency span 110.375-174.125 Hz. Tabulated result 1.63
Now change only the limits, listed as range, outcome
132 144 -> 1.68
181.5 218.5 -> 1.48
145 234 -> 1.53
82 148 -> 1.57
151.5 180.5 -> 1.61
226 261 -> 1.34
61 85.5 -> 1.54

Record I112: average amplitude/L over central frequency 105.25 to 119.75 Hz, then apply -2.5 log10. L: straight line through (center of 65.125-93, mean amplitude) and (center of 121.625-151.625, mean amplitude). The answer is 0.026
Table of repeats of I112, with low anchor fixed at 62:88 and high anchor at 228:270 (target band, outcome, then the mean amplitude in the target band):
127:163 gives -0.16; 1.7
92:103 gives 0.01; 1.5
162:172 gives -0.09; 1.58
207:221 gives -0.05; 1.47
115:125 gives -0.05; 1.56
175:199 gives -0.03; 1.47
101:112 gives -0.04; 1.56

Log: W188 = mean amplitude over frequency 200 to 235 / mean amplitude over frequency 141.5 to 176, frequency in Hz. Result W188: 0.88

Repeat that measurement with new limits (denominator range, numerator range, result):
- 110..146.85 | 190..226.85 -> 0.90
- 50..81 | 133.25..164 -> 1.11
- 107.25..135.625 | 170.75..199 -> 0.93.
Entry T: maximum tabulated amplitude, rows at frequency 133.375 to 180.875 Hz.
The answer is 1.994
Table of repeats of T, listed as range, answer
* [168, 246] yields 1.695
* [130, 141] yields 1.804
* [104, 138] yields 1.738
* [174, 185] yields 1.545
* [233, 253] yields 1.567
